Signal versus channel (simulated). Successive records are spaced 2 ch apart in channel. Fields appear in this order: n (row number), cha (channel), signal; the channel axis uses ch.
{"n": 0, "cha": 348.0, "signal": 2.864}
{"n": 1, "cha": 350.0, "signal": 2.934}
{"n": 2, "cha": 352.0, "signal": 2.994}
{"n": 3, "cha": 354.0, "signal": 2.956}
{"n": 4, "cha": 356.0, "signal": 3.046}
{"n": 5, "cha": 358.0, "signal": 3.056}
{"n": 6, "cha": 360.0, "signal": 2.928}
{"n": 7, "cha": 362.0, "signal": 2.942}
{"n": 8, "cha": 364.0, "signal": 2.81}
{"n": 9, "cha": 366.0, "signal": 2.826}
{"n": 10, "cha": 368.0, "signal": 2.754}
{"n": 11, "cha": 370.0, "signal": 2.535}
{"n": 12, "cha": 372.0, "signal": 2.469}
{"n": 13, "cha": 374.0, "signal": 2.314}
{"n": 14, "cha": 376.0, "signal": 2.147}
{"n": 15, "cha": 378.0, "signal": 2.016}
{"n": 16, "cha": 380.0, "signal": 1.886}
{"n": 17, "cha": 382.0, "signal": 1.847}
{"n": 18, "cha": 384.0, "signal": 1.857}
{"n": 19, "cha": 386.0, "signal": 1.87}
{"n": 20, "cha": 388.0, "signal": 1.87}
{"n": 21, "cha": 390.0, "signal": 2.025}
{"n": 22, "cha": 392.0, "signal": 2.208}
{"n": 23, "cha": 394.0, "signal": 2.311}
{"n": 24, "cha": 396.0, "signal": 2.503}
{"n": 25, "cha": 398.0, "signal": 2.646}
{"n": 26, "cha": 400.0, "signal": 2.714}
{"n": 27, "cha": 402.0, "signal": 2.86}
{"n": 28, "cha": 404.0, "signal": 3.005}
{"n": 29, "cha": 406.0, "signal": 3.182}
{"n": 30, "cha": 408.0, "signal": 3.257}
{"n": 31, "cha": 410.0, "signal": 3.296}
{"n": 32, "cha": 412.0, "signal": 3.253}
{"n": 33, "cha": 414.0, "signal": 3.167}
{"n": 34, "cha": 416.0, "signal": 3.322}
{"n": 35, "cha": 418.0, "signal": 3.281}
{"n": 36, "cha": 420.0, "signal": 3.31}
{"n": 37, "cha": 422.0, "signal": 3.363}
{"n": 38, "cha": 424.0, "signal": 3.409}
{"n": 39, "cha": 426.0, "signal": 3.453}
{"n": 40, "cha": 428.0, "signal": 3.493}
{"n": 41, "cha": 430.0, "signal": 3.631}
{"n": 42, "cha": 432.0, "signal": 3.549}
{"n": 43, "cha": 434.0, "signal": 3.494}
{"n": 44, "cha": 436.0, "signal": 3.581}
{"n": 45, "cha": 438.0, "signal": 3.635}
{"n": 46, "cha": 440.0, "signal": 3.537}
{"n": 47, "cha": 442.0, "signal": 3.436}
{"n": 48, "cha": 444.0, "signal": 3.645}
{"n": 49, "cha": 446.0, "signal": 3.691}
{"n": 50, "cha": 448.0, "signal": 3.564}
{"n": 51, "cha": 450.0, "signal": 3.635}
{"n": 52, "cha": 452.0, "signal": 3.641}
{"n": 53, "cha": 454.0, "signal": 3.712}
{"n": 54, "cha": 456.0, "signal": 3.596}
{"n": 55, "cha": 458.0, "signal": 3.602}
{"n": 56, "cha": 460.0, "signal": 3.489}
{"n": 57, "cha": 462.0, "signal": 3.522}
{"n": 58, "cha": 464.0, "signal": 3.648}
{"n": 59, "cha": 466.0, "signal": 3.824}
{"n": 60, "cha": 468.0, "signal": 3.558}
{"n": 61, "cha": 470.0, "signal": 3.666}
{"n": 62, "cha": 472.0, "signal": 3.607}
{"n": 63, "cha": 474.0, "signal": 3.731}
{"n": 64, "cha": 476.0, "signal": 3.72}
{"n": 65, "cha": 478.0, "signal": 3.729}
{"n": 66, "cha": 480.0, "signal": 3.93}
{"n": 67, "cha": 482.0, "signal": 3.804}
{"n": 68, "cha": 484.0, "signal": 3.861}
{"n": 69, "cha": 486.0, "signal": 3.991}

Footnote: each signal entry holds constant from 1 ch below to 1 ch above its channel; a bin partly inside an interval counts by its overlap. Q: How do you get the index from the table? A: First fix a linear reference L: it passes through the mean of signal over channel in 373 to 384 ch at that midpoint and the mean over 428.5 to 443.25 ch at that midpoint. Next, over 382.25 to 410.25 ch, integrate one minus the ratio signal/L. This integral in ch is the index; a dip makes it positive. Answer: 0.2 ch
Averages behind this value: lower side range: 2.03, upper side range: 3.55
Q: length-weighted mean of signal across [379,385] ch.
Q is 1.86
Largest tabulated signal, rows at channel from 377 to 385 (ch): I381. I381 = 2.016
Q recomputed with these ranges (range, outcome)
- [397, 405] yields 2.81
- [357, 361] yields 2.99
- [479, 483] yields 3.87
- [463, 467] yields 3.74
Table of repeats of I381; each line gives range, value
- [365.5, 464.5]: 3.712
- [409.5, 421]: 3.322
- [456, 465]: 3.648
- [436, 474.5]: 3.824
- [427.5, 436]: 3.631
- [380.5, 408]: 3.257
